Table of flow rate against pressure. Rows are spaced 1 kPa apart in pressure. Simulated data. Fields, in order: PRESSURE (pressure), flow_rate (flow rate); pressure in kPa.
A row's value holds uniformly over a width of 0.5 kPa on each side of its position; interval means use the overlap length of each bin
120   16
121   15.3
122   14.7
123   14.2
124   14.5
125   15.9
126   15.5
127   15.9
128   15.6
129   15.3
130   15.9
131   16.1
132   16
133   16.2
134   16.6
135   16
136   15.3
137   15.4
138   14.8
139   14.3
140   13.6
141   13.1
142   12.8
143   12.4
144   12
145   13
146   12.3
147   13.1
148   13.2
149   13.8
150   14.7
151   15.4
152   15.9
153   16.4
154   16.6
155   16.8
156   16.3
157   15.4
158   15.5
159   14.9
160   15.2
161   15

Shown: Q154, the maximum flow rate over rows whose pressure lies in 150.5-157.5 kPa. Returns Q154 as 16.8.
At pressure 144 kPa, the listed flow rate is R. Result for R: 12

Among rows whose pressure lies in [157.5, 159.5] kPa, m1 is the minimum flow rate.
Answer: 14.9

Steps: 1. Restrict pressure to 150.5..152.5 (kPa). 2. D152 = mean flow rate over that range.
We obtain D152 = 15.7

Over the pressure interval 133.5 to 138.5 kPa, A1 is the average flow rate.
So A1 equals 15.6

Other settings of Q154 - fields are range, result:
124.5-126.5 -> 15.9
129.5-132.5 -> 16.1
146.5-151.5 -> 15.4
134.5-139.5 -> 16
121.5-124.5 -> 14.7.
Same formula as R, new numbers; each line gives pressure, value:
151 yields 15.4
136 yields 15.3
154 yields 16.6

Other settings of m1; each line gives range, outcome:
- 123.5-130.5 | 14.5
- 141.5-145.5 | 12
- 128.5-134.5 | 15.3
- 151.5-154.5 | 15.9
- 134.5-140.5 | 13.6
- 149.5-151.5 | 14.7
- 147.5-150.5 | 13.2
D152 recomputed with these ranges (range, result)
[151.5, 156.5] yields 16.4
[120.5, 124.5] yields 14.7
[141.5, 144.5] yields 12.4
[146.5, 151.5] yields 14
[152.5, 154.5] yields 16.5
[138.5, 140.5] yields 13.9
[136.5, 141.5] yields 14.2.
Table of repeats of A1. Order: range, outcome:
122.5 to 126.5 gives 15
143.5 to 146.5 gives 12.4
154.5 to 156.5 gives 16.6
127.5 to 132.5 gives 15.8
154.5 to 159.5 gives 15.8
